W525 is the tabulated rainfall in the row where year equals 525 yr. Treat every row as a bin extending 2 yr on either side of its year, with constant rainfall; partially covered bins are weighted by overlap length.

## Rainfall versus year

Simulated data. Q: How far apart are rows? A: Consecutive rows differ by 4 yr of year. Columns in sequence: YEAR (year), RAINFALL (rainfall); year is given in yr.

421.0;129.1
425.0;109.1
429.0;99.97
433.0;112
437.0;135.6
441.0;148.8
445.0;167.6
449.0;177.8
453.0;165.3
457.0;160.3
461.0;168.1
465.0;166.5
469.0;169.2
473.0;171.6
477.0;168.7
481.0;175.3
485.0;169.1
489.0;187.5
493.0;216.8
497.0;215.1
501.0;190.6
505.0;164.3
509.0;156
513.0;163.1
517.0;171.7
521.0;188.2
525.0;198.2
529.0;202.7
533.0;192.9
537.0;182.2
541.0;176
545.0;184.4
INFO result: 198.2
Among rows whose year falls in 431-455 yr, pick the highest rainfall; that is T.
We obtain 177.8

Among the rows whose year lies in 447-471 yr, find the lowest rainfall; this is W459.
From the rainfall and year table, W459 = 160.3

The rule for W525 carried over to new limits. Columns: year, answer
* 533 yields 192.9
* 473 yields 171.6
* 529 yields 202.7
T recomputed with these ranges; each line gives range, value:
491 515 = 216.8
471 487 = 175.3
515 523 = 188.2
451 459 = 165.3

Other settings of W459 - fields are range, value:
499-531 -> 156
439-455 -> 148.8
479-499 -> 169.1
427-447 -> 99.97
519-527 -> 188.2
